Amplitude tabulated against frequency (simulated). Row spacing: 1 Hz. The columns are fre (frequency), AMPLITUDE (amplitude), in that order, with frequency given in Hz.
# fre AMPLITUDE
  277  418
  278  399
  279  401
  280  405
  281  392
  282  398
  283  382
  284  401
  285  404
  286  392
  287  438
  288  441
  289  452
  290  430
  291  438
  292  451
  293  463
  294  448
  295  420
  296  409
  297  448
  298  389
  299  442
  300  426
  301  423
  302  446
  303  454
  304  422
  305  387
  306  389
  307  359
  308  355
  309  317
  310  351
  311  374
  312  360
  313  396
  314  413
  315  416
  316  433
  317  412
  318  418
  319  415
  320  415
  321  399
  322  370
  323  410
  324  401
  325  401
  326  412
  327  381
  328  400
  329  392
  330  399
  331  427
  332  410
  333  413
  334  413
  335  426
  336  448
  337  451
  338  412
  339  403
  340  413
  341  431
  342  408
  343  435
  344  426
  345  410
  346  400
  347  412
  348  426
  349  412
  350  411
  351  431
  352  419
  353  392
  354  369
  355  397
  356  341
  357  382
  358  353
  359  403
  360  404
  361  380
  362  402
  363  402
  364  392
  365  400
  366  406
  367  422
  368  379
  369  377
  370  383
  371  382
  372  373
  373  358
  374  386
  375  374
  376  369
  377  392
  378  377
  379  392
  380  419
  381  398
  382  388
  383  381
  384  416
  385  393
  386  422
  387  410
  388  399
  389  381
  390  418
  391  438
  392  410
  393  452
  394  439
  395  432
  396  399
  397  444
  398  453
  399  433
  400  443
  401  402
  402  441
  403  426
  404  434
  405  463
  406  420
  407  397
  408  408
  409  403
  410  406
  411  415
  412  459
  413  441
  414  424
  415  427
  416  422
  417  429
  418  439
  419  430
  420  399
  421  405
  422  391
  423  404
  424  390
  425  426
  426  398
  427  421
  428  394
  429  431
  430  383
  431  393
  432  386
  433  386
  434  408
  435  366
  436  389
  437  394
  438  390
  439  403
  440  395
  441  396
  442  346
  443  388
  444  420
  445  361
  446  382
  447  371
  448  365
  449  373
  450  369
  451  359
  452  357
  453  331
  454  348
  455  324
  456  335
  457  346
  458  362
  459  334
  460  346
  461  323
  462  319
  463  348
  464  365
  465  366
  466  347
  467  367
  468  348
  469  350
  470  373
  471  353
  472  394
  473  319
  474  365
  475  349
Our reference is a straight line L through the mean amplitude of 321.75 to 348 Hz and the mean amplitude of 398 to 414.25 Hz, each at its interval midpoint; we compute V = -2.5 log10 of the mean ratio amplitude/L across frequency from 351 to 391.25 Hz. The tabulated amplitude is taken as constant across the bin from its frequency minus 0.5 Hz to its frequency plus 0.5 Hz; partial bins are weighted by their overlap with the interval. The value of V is 0.07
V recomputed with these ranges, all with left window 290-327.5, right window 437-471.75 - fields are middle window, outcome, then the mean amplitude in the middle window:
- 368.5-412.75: -0.077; 409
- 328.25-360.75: -0.032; 408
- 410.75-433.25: -0.115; 413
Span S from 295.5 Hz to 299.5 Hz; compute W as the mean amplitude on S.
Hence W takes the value 422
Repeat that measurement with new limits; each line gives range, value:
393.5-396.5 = 423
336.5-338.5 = 432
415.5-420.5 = 424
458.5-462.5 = 330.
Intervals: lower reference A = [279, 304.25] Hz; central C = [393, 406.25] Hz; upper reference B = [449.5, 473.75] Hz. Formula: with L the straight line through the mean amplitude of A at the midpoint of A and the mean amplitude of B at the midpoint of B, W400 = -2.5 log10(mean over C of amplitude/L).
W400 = -0.15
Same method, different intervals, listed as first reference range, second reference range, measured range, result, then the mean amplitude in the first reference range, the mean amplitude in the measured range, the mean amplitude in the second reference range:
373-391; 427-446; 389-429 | -0.08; 395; 422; 391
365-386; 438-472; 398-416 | -0.13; 389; 427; 361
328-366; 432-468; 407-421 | -0.11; 407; 422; 365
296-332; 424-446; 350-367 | 0.01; 402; 394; 394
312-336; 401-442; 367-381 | 0.07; 407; 384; 410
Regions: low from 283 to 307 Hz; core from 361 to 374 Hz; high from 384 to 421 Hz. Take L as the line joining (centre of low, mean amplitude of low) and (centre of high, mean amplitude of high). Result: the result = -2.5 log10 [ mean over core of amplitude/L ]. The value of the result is 0.09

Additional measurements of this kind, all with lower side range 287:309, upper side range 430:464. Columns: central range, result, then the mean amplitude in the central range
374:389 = -0.01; 394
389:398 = -0.11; 428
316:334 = 0.02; 405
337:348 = -0.03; 417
